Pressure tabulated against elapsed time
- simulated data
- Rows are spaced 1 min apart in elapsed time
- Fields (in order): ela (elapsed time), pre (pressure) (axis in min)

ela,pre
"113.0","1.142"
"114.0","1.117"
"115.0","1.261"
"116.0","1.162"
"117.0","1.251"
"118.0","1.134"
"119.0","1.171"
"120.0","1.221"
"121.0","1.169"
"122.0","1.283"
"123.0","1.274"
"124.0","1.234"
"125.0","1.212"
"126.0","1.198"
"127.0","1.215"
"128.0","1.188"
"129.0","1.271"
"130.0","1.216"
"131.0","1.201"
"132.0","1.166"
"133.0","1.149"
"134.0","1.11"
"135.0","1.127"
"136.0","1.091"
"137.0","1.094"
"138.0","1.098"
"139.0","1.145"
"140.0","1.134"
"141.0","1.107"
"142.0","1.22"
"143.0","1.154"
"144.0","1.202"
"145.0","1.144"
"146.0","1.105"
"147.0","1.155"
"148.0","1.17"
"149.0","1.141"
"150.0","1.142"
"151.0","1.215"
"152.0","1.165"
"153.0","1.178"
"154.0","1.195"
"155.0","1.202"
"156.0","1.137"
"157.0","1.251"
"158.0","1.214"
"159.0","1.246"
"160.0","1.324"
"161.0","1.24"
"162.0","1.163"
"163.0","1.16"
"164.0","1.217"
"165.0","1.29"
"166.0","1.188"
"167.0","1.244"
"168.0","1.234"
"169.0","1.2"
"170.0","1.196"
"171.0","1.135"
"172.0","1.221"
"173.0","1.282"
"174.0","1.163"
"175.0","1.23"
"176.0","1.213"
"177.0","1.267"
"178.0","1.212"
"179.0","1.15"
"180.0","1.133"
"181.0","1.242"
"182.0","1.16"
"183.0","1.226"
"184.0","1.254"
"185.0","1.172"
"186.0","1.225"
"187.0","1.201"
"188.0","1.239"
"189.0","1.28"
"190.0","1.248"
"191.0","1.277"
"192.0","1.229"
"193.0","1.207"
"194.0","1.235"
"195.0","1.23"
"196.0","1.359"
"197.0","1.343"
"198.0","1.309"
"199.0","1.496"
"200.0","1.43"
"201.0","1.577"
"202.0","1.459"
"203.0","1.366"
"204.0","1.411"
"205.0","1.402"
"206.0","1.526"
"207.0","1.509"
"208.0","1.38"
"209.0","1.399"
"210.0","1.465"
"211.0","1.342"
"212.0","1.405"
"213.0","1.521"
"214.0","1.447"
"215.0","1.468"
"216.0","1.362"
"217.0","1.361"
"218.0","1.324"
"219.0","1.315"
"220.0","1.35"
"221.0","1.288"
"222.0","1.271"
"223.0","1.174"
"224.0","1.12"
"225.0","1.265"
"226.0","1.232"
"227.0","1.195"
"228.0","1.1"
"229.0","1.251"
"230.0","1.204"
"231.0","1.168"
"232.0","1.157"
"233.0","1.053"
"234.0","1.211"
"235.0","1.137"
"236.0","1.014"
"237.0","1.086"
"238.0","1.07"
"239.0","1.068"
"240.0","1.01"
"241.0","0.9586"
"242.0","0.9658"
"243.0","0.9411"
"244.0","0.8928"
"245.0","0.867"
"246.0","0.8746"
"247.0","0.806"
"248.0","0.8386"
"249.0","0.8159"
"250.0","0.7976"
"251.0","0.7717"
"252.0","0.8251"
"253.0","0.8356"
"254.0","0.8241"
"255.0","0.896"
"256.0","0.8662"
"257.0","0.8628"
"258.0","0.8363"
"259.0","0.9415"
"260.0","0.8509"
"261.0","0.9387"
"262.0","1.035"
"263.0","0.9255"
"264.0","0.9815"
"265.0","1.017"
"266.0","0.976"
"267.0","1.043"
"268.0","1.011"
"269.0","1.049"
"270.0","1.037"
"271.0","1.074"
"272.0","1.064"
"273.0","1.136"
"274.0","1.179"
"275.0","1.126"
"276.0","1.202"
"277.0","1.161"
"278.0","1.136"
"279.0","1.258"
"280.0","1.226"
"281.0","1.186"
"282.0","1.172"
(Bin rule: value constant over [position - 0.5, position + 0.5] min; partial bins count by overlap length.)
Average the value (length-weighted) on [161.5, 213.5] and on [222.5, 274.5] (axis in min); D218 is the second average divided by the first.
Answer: 0.78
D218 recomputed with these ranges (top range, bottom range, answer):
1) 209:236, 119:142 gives 1.08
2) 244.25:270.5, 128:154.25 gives 0.78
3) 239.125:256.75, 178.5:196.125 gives 0.71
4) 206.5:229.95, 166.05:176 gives 1.09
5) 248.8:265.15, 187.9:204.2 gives 0.66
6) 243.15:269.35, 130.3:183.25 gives 0.76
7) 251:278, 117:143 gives 0.84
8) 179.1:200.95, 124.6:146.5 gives 1.09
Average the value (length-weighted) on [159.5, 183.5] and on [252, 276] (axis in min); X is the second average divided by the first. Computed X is 0.8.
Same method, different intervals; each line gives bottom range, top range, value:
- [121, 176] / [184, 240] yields 1.08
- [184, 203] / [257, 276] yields 0.78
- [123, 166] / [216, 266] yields 0.88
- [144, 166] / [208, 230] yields 1.10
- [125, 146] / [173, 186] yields 1.04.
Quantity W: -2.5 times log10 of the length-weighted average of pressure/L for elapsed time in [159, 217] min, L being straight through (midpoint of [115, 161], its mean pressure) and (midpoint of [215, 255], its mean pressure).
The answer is -0.15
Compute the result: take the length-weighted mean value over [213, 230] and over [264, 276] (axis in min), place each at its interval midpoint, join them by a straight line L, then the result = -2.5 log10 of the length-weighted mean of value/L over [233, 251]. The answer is 0.240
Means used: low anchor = 1.29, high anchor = 1.07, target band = 0.959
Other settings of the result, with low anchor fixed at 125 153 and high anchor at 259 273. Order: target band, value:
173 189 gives -0.095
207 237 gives -0.203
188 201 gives -0.199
